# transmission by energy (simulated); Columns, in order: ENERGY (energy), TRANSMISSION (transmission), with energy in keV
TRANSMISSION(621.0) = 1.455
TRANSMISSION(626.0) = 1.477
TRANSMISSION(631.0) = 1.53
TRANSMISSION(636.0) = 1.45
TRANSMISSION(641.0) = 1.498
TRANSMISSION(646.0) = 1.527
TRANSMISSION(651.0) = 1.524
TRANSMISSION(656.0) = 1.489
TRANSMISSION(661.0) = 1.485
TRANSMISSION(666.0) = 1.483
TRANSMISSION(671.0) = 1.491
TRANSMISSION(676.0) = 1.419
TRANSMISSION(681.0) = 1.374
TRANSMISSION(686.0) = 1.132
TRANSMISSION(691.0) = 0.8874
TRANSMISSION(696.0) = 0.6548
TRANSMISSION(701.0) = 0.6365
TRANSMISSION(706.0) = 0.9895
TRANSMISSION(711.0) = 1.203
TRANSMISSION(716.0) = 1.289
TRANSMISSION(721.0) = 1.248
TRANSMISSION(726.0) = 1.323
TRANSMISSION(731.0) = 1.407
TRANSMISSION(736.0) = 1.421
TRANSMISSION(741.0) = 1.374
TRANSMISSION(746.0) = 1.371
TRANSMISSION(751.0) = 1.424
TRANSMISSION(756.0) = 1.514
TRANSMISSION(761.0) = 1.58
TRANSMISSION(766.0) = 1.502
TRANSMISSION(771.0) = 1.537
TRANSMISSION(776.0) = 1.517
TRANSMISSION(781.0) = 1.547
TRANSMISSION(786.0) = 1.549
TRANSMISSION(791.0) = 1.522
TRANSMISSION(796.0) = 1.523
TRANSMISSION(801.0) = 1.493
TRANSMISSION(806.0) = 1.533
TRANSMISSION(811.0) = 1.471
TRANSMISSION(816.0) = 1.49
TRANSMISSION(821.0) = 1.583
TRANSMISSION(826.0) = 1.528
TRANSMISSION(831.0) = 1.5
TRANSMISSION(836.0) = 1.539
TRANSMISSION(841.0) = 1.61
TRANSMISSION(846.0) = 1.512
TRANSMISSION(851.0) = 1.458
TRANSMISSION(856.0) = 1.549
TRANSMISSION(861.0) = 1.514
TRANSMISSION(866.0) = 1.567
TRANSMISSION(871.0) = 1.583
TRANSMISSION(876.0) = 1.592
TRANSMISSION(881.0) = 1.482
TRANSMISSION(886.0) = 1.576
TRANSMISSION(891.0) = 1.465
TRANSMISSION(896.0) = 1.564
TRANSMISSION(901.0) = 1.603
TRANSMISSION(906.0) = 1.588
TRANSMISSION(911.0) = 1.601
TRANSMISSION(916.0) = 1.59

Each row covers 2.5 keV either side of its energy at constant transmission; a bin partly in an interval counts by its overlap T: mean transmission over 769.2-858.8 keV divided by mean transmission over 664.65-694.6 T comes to 1.20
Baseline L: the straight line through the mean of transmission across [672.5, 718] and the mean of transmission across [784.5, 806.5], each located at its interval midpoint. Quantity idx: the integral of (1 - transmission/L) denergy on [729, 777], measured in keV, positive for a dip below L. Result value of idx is -4.8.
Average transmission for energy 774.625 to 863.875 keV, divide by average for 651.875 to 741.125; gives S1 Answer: 1.23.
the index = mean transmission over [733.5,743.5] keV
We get 1.4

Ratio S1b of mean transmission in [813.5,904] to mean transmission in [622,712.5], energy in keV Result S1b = 1.19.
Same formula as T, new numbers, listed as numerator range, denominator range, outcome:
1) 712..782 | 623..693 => 1.01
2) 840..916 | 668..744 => 1.30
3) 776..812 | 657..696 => 1.18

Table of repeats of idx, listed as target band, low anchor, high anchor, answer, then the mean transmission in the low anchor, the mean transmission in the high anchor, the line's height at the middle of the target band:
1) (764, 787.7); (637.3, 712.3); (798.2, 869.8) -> -1.71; 1.26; 1.53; 1.43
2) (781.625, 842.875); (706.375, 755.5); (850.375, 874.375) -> -2.79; 1.33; 1.54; 1.46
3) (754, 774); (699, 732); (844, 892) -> -4.08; 1.15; 1.53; 1.27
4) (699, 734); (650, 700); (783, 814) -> 4.81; 1.27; 1.52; 1.35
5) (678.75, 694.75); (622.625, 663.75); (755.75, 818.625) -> 4.40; 1.5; 1.52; 1.5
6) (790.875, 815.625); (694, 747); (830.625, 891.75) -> -2.11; 1.17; 1.54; 1.39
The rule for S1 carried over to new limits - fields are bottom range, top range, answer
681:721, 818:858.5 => 1.51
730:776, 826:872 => 1.05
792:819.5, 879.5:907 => 1.03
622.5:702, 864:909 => 1.17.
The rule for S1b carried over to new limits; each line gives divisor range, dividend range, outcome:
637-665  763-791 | 1.02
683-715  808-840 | 1.62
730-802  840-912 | 1.04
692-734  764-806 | 1.40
